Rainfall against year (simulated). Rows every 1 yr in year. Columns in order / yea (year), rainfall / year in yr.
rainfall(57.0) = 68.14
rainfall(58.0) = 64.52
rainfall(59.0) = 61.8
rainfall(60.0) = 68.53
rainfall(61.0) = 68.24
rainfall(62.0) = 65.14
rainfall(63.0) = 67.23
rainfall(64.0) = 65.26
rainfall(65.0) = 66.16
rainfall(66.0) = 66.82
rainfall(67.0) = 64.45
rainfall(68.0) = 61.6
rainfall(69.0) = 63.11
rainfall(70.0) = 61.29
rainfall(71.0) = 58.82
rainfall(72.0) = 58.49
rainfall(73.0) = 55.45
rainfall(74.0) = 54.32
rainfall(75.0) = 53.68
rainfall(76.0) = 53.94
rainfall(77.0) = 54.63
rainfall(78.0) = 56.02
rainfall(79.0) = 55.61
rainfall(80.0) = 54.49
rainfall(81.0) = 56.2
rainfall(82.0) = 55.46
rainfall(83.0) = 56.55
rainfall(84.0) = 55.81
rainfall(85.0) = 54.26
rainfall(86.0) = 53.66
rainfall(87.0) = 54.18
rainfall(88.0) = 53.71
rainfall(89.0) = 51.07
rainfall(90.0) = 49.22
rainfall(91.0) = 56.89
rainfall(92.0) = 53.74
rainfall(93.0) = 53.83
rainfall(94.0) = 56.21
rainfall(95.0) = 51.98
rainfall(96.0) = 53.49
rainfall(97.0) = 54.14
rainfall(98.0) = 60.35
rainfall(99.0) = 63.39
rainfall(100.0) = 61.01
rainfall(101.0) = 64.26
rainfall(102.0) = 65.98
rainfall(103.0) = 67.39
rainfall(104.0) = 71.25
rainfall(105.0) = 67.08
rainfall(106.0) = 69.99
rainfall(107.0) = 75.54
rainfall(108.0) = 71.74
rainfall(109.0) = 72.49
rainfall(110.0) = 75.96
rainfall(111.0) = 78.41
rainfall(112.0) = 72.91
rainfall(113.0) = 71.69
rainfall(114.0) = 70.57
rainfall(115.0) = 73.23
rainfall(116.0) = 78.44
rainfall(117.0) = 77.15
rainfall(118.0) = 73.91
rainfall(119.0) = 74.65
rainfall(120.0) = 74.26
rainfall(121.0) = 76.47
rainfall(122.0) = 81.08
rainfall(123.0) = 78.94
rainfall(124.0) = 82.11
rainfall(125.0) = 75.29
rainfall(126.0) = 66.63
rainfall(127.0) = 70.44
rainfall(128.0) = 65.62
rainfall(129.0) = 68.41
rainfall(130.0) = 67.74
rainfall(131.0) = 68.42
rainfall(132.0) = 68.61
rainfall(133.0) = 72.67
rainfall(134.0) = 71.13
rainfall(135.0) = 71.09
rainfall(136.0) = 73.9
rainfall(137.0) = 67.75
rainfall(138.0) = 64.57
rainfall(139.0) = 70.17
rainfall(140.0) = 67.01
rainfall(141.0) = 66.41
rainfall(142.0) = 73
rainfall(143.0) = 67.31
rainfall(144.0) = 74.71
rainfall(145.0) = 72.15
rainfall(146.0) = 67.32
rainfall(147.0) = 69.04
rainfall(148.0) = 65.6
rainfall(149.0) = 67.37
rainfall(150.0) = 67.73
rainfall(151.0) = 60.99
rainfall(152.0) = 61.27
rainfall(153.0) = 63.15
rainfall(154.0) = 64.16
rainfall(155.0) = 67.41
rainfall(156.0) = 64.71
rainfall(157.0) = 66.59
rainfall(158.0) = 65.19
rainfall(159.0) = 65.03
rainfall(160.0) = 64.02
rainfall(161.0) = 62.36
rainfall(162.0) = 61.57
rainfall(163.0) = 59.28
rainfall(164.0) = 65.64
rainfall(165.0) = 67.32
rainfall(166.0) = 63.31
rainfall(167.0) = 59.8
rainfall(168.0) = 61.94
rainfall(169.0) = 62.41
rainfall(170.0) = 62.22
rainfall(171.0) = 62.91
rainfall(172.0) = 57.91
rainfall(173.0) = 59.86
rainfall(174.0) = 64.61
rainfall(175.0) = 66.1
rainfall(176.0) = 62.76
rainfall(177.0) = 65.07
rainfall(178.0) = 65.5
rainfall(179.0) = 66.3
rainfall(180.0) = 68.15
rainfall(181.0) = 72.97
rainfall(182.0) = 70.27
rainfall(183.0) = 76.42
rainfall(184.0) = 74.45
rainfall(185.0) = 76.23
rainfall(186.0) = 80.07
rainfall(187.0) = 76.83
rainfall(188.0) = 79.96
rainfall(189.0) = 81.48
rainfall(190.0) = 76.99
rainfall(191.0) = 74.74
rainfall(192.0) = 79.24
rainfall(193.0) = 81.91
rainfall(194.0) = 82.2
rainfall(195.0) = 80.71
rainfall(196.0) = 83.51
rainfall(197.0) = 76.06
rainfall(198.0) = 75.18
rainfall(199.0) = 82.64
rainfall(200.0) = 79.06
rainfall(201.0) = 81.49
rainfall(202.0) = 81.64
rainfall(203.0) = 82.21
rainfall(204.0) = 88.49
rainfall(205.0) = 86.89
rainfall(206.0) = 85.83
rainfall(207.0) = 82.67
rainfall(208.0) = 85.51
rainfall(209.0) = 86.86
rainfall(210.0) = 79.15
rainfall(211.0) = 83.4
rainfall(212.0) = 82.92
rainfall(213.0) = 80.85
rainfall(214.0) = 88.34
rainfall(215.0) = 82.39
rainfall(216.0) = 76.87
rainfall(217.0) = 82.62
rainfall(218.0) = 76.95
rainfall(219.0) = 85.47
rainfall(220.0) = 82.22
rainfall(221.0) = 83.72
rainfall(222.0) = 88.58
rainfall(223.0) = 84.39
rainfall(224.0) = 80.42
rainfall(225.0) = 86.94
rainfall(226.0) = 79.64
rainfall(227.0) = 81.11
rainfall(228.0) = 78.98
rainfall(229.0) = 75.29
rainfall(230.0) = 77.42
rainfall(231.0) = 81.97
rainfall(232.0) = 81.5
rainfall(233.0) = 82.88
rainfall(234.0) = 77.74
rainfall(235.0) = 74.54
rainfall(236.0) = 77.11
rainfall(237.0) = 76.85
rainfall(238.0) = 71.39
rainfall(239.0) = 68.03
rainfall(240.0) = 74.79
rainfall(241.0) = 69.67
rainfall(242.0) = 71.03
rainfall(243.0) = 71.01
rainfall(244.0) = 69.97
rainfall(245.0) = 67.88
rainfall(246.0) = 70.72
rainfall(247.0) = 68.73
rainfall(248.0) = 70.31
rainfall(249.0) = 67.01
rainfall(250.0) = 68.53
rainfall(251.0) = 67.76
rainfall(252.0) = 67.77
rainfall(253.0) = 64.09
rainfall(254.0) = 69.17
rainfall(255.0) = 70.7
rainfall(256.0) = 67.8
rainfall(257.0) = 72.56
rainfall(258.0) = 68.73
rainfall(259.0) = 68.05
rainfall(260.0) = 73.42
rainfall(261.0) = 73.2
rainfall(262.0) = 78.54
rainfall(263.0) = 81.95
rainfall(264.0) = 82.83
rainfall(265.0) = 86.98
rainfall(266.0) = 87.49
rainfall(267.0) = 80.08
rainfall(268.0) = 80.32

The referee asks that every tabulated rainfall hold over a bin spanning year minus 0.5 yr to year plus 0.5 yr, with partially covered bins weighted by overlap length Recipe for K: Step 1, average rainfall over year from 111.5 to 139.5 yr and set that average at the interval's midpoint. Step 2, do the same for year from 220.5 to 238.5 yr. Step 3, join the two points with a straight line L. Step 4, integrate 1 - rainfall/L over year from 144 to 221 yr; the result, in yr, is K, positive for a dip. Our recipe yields 3.8 yr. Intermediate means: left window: 72.4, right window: 80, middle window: 73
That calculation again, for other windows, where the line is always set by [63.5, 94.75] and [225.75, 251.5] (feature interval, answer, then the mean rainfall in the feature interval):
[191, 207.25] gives -2.8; 81.6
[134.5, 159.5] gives -1.3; 67.3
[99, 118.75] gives -3.7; 71.4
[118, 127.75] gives -2.2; 75.2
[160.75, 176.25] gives 0.9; 62.5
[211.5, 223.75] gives -1.9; 82.9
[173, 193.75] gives -1.5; 72.8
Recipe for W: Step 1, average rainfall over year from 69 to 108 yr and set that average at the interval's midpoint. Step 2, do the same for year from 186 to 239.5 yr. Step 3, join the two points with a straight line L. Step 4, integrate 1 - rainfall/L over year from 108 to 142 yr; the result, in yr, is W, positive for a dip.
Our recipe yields -4.0 yr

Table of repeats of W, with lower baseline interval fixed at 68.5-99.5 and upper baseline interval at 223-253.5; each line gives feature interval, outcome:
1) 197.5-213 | -2.79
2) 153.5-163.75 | 0.08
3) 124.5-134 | -1.30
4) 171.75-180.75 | 0.31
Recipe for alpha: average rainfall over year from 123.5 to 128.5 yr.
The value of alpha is 72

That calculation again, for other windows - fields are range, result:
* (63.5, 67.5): 65.7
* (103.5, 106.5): 69.4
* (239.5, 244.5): 71.3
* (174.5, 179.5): 65.1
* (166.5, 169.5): 61.4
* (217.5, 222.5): 83.4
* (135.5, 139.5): 69.1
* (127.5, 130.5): 67.3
